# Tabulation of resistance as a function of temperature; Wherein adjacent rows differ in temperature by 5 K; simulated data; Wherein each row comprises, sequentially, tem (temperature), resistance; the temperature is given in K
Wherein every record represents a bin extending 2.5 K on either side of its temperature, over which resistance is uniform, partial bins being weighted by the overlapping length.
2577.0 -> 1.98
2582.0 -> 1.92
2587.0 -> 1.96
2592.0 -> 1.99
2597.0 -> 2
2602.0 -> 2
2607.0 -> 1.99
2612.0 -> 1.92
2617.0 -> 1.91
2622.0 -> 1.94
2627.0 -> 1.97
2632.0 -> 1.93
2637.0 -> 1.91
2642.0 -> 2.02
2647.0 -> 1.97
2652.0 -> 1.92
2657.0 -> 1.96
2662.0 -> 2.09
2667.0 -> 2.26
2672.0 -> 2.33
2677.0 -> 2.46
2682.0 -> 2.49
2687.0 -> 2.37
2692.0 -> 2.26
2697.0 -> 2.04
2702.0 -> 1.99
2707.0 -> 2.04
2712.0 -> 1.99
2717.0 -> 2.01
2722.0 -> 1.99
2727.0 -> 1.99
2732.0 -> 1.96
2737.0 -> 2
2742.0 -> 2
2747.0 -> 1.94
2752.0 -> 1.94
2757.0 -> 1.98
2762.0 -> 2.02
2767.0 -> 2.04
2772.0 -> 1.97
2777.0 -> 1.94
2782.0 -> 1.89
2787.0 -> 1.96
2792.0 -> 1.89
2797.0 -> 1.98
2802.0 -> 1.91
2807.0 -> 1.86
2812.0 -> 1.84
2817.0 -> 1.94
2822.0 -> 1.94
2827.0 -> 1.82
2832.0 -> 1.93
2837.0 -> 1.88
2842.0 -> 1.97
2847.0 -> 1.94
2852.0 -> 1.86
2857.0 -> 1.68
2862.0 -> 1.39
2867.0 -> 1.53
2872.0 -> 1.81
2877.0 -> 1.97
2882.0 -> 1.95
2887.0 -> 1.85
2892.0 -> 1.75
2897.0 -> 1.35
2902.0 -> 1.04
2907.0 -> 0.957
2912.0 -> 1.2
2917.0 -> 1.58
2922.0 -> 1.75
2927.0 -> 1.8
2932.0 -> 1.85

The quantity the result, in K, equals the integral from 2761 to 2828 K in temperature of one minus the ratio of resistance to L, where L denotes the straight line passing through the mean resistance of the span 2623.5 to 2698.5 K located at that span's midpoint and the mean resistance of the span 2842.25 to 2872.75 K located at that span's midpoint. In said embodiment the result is -2.9 K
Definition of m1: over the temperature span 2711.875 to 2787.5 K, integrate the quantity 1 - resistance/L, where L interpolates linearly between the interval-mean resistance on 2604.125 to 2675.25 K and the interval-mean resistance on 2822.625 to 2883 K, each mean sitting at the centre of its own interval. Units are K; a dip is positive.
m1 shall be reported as -2.7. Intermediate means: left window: 2.01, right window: 1.81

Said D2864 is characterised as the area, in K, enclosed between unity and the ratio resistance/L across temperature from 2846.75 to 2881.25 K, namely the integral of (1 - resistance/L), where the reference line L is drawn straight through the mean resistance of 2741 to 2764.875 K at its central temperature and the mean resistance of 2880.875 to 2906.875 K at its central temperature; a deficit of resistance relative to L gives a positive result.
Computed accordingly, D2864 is -2.8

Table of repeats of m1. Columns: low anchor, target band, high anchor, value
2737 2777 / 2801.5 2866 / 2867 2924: -3.1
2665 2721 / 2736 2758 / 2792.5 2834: 1.0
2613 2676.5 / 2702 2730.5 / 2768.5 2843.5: -0.3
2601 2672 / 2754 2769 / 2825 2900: -1.1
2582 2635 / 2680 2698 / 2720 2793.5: -3.1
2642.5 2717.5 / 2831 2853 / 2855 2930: -2.7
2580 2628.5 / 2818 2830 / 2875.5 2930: -1.6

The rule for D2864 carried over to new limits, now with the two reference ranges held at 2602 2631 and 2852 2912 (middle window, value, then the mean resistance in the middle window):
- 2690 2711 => -2.8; 2.07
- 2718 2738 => -2.2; 1.99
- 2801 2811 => -1.2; 1.87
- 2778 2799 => -2.8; 1.93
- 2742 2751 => -1.0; 1.96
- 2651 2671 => -2.2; 2.09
